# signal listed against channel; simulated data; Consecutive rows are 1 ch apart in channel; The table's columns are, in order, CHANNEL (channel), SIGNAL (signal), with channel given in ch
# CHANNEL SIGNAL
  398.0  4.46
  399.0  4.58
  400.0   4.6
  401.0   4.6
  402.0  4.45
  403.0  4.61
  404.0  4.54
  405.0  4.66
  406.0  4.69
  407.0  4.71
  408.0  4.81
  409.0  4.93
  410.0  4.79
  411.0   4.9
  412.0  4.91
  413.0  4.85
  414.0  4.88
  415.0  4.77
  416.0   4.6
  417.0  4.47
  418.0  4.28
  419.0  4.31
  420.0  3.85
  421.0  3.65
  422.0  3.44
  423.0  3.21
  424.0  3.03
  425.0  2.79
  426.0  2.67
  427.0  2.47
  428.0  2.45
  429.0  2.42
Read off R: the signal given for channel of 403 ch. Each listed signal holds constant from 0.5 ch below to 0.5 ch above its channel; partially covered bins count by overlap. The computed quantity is 4.61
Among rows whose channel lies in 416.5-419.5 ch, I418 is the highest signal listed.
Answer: 4.47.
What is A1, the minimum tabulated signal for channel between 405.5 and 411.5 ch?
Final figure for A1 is 4.69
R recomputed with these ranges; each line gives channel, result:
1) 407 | 4.71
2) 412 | 4.91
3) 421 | 3.65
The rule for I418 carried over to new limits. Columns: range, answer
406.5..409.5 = 4.93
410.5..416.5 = 4.91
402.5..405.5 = 4.66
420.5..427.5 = 3.65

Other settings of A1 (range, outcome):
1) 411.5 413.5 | 4.85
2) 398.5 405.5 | 4.45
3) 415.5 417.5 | 4.47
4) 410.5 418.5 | 4.28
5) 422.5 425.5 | 2.79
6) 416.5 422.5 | 3.44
